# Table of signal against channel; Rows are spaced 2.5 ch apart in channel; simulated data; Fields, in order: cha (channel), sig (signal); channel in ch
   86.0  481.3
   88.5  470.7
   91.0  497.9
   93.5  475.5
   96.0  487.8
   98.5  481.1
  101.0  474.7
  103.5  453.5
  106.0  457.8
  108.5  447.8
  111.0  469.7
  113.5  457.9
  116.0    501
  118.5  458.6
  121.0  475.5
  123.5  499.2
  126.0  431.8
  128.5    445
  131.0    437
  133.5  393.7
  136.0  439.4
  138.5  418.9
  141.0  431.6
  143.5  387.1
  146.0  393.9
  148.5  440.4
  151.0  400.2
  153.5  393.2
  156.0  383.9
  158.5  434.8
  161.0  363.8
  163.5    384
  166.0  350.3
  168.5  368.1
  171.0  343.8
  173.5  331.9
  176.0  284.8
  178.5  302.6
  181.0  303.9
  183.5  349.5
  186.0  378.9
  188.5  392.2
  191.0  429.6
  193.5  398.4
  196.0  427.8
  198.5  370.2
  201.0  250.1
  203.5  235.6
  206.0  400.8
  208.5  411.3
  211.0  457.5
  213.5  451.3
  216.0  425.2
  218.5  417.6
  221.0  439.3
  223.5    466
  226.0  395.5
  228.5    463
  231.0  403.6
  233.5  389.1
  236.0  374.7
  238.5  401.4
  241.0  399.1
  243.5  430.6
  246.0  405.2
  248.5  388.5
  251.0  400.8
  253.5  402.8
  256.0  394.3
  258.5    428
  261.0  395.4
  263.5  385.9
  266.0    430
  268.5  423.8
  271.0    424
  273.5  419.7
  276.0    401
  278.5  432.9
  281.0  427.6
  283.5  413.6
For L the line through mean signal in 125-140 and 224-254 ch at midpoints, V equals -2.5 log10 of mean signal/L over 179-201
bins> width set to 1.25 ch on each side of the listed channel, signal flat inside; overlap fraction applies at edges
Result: 0.124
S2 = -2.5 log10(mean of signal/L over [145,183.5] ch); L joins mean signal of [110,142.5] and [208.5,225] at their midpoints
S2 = 0.22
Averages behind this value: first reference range 450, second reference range 440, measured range 365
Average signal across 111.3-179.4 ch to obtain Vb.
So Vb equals 407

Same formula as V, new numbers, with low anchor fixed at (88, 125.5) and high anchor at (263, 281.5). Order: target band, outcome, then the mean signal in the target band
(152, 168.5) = 0.19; 384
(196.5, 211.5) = 0.24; 353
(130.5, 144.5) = 0.11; 417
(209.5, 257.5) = 0.04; 416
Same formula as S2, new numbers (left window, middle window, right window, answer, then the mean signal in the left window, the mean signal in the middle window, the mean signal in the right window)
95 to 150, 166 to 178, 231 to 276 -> 0.286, 449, 332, 405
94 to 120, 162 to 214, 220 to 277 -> 0.202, 469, 362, 411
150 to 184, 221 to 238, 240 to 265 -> -0.070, 357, 416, 403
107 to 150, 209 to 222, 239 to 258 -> -0.056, 443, 437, 404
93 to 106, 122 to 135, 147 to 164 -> -0.015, 473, 442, 401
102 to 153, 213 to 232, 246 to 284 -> -0.030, 441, 432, 411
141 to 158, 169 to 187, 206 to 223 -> 0.256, 404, 329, 433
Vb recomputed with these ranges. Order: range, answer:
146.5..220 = 376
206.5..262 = 415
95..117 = 470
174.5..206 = 346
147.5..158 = 406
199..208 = 311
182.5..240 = 397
